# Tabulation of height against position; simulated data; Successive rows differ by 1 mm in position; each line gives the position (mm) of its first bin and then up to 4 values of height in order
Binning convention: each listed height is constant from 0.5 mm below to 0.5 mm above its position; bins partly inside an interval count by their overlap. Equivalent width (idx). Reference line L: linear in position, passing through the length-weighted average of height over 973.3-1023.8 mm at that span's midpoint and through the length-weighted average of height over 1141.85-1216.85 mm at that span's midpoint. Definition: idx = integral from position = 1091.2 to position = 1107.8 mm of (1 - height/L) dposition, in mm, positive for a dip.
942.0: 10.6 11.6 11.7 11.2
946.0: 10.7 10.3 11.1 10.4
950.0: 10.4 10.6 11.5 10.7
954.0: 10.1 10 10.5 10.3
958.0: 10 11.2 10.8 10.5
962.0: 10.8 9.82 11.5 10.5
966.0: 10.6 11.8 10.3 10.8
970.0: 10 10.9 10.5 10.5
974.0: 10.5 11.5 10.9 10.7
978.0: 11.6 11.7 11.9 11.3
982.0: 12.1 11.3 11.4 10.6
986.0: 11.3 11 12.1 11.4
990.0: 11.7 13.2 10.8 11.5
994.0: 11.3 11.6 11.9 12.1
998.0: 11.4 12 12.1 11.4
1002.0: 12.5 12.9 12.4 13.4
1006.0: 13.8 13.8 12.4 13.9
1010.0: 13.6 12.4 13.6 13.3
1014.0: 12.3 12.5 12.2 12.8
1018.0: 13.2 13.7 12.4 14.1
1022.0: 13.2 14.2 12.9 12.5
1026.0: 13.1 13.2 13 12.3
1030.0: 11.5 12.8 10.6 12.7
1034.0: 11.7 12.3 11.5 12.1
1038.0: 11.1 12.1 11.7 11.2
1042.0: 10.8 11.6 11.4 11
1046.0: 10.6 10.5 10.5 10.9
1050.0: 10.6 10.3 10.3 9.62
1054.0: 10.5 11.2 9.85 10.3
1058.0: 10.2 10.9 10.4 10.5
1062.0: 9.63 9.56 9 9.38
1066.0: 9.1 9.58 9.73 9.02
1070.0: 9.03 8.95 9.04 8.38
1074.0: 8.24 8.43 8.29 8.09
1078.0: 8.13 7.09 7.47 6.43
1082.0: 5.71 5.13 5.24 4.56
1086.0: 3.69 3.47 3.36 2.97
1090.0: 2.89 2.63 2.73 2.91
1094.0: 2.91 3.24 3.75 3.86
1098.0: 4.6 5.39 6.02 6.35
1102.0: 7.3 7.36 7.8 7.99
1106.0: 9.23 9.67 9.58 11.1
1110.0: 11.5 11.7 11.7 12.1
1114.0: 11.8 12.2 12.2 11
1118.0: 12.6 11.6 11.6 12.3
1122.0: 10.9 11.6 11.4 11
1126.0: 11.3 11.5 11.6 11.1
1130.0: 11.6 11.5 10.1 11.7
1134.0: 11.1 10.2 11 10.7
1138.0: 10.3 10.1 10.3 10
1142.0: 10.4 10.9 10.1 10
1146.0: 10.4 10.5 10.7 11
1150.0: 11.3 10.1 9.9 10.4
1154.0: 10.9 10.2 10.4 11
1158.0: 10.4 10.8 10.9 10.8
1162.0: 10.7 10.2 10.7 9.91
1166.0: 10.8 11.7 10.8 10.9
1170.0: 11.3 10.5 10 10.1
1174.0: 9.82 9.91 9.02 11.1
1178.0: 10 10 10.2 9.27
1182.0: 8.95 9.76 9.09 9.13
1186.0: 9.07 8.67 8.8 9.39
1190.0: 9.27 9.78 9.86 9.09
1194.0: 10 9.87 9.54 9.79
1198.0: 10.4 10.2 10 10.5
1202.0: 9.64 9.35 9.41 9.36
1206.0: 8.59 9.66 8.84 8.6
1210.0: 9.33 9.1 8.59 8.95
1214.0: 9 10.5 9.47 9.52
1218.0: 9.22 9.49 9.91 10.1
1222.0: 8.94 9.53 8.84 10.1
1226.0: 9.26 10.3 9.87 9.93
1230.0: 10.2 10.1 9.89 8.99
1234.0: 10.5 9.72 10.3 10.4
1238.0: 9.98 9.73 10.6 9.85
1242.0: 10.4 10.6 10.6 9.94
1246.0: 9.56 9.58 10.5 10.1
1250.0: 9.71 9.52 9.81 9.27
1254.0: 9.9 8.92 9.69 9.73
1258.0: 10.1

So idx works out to 7.9 mm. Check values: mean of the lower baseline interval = 12.2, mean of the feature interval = 5.71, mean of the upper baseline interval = 9.96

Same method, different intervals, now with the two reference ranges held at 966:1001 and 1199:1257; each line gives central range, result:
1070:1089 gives 7.3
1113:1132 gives -2.1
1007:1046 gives -4.9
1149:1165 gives -0.6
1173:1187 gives 0.6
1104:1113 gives 0.2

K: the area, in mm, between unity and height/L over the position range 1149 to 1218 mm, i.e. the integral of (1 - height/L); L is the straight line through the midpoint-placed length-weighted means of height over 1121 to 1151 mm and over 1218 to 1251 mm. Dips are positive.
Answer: 3.3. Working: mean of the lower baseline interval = 10.8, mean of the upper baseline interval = 9.91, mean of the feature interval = 9.9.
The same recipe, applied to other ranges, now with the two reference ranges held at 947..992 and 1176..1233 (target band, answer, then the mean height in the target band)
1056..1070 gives 0.8 mm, 9.77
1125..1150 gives -2.1 mm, 10.8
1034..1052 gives -1.1 mm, 11.2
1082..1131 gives 9.5 mm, 8.14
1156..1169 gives -1.2 mm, 10.7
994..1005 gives -1.3 mm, 12.1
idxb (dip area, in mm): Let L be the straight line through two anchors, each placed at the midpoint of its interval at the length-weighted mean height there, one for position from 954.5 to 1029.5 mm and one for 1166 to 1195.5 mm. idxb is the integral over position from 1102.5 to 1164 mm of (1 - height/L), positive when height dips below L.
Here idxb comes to -2.4 mm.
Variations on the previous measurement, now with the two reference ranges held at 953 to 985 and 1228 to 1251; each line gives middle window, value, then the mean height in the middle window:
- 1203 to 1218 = 1.3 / 9.21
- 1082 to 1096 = 9.2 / 3.6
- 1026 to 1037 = -1.6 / 12.2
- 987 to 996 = -0.7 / 11.7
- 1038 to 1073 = 1.1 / 10.2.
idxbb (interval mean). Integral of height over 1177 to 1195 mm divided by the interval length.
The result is 9.49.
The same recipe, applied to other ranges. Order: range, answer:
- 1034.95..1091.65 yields 8.84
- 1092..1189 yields 9.88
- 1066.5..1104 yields 6.02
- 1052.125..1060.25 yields 10.4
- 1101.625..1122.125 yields 10.6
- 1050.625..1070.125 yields 9.92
